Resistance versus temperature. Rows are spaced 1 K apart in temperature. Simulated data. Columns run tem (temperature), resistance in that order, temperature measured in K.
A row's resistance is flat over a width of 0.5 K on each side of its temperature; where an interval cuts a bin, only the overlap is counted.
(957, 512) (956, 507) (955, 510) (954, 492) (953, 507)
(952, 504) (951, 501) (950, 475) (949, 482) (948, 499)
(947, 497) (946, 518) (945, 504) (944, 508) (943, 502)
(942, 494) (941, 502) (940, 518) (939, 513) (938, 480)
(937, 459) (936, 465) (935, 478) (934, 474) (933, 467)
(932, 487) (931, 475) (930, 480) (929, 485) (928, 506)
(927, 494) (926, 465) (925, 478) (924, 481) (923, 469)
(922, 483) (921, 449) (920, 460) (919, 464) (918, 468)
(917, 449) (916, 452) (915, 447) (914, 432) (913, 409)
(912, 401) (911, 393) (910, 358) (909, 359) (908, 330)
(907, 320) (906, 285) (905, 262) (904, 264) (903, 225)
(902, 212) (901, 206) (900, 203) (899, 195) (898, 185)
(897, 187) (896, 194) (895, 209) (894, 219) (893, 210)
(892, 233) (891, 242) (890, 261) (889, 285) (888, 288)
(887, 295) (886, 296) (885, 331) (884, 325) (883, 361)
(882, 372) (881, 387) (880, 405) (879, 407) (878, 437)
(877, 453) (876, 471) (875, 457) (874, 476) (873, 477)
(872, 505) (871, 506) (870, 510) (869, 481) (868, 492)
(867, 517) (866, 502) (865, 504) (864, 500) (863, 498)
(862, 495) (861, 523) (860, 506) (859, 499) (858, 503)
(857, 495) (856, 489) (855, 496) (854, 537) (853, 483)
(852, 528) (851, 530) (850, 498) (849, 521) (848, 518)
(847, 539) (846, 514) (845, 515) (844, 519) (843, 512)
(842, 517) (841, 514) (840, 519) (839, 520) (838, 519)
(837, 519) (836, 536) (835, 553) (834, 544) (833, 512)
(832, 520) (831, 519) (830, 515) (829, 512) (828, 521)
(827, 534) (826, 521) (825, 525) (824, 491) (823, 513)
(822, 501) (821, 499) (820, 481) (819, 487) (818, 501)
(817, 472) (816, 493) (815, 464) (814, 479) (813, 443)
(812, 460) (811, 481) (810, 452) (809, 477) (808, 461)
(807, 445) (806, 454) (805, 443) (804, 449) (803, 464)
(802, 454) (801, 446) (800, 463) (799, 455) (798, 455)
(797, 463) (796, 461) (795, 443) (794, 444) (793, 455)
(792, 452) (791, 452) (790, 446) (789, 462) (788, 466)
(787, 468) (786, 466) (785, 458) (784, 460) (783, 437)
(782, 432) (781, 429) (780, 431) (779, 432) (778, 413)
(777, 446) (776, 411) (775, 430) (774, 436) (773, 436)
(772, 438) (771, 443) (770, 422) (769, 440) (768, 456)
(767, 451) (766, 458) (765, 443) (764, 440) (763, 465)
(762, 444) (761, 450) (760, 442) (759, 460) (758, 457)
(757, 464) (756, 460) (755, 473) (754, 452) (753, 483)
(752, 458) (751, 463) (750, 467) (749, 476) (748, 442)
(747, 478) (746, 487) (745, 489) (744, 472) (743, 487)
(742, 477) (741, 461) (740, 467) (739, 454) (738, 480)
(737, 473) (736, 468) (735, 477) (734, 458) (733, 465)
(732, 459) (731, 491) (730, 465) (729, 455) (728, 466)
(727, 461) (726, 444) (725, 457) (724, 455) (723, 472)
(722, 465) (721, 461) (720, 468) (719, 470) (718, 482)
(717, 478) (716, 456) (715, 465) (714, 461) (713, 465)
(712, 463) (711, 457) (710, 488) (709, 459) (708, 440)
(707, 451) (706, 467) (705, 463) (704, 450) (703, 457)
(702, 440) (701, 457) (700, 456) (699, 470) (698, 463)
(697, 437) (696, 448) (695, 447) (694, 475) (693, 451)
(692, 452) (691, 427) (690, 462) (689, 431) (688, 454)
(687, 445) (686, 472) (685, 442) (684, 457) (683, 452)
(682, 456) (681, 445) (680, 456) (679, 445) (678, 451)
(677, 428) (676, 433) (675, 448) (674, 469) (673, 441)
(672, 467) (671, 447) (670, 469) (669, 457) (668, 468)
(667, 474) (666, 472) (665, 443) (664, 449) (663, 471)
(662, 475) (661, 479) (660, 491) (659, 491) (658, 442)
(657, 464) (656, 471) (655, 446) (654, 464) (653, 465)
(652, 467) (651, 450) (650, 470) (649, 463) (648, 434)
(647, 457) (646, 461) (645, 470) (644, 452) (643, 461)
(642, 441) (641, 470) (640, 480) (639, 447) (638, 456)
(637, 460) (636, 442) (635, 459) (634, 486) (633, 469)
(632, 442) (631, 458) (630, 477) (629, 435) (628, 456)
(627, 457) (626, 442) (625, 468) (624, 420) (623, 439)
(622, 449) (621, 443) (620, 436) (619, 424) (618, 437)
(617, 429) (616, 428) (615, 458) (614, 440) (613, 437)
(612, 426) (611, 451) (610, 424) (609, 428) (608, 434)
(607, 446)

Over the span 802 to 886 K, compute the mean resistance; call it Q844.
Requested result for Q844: 486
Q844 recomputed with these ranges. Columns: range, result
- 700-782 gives 458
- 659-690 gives 457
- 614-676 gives 456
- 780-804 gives 453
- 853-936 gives 401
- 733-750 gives 471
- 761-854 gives 476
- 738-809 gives 454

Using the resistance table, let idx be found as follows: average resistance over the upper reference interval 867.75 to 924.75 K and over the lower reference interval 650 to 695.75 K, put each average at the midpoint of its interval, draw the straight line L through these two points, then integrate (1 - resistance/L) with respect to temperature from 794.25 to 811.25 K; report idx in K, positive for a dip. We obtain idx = -2.41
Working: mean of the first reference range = 457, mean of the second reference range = 358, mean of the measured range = 456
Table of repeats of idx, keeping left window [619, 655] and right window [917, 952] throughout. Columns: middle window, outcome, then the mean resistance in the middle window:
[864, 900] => 8.80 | 362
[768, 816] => 2.10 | 450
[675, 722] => 0.57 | 456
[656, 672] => -0.30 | 466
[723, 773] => 0.54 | 461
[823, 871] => -3.80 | 513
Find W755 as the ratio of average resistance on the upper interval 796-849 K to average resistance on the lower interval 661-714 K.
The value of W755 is 1.08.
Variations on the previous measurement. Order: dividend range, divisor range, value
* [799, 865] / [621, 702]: 1.09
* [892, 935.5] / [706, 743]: 0.79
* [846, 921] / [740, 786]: 0.88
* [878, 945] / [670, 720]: 0.83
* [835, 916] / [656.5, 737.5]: 0.89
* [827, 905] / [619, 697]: 0.94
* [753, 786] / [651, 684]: 0.97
